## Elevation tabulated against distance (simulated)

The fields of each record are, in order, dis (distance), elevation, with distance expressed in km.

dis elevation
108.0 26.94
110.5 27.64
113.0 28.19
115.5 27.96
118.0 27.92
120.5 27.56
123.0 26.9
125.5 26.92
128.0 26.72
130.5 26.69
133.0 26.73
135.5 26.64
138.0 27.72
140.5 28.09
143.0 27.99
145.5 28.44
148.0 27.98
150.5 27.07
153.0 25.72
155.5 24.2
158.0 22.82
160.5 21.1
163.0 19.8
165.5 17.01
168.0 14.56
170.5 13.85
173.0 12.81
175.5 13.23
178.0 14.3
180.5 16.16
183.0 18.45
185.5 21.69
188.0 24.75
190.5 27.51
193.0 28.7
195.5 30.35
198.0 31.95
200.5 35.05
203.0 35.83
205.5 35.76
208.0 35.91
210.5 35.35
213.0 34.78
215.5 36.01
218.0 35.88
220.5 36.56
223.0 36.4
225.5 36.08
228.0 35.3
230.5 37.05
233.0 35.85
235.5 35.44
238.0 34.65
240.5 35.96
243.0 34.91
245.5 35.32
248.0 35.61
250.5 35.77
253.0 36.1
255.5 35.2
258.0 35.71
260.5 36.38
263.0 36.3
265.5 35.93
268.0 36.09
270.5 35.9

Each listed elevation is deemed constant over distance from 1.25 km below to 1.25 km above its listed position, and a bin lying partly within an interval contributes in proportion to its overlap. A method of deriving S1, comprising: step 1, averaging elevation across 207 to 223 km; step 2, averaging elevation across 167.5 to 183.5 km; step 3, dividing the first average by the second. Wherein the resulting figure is 2.45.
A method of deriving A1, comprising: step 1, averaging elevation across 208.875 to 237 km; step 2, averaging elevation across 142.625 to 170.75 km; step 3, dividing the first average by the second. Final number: 1.58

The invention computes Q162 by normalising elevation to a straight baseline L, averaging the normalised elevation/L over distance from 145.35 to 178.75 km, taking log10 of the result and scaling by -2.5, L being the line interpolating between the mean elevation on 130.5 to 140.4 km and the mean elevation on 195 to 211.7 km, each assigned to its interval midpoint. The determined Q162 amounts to 0.43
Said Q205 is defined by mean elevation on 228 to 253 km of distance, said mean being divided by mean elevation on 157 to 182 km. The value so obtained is 2.2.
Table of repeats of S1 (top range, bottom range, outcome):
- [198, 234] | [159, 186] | 2.16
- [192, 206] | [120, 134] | 1.22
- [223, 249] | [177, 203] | 1.40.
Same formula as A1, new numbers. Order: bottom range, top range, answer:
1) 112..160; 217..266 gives 1.33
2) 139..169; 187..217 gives 1.37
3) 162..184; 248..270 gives 2.32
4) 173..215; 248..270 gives 1.32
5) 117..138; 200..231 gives 1.33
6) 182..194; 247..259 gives 1.47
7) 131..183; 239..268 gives 1.64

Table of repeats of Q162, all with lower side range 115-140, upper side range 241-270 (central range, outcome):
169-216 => 0.21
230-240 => -0.04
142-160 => 0.11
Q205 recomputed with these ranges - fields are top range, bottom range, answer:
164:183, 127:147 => 0.54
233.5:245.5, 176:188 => 1.95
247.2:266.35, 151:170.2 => 1.74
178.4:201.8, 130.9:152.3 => 0.93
